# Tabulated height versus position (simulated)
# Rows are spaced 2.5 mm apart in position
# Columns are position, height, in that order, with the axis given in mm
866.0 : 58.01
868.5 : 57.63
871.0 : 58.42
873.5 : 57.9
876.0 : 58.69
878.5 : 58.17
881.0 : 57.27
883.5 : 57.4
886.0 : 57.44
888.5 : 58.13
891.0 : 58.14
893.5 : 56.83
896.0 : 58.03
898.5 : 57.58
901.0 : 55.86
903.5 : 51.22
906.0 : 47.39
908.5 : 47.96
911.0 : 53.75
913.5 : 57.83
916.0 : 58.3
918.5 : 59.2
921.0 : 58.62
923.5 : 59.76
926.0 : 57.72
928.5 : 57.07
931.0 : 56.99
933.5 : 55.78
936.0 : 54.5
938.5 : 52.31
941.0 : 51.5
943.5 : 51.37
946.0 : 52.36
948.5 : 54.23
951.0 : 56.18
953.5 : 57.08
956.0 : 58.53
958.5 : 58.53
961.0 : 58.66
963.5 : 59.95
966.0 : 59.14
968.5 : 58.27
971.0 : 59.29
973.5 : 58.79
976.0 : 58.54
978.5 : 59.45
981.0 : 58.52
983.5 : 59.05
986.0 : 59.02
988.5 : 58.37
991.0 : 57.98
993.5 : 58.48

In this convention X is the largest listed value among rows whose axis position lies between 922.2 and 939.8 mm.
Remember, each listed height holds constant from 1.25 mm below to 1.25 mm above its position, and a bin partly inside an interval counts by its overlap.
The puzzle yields 59.76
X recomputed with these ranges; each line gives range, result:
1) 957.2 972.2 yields 59.95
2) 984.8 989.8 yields 59.02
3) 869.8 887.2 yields 58.69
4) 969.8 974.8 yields 59.29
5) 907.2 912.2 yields 53.75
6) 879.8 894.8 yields 58.14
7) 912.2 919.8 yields 59.2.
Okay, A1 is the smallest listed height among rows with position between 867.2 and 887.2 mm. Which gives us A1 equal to 57.27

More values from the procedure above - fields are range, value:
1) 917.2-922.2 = 58.62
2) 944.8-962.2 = 52.36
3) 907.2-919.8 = 47.96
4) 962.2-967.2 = 59.14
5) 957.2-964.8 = 58.53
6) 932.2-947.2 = 51.37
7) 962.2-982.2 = 58.27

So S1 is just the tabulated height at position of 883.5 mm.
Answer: 57.4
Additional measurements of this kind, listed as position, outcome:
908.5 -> 47.96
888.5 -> 58.13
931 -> 56.99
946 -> 52.36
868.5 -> 57.63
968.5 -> 58.27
